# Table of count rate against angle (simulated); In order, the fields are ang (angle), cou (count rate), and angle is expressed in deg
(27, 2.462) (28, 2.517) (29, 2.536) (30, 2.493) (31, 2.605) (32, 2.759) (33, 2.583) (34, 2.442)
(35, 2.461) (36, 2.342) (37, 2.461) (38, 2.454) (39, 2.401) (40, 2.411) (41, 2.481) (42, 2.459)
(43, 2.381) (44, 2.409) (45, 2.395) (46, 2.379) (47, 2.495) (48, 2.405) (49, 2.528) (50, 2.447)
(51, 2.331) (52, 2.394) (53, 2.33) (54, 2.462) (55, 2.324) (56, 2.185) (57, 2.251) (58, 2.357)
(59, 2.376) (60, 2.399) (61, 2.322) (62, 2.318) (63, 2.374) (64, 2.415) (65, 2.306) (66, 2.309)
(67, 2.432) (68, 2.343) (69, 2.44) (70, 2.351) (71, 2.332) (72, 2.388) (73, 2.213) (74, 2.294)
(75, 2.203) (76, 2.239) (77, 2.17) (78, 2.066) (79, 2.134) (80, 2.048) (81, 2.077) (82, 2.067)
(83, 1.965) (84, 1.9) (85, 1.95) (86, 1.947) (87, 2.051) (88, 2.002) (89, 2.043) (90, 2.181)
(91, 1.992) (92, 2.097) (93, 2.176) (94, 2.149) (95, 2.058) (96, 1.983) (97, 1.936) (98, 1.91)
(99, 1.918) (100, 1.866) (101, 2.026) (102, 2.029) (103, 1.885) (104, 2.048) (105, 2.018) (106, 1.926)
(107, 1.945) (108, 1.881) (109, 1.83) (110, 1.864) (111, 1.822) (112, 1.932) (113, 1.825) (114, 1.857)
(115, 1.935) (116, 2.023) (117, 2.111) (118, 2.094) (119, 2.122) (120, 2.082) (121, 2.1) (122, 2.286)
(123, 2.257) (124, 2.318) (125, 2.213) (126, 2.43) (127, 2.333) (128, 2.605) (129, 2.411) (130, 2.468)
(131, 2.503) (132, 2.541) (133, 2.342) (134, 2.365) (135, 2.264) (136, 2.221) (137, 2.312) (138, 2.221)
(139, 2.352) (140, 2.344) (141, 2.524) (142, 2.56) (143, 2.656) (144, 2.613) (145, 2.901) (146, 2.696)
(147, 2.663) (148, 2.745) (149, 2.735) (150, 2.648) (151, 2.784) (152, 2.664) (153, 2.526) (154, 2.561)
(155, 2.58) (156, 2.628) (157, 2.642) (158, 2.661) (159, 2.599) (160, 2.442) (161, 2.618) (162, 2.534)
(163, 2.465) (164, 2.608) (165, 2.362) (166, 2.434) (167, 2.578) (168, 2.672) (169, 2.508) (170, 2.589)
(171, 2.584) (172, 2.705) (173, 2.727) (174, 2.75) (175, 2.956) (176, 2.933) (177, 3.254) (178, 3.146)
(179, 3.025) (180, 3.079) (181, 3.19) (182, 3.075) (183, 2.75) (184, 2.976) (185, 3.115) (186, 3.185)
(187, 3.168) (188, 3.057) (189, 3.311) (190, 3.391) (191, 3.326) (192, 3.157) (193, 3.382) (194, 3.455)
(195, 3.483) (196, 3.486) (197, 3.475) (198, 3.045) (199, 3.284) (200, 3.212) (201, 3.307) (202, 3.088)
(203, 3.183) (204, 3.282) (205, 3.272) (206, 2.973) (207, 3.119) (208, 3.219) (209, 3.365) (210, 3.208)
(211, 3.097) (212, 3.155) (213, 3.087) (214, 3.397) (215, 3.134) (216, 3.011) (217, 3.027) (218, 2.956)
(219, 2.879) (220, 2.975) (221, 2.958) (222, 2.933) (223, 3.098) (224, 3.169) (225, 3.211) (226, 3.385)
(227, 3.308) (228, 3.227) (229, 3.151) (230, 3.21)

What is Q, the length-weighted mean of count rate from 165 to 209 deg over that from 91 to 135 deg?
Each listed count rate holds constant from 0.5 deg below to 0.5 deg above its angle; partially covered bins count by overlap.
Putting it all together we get 1.45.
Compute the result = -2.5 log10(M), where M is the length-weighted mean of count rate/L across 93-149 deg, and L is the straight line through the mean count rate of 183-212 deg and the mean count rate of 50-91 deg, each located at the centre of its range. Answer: 0.19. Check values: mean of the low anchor 2.23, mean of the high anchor 3.23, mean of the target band 2.21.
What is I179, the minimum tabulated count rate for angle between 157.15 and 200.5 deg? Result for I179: 2.362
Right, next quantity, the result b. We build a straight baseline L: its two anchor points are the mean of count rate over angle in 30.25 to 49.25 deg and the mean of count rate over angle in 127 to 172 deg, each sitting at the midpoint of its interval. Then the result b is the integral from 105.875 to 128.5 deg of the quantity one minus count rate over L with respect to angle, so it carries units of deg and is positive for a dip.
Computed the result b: 3.9 deg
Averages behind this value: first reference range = 2.47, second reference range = 2.54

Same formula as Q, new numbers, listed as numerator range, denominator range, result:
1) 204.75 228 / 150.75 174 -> 1.21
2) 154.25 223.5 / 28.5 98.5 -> 1.31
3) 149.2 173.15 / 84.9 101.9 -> 1.28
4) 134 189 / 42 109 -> 1.23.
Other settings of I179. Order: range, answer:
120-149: 2.082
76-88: 1.9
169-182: 2.508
